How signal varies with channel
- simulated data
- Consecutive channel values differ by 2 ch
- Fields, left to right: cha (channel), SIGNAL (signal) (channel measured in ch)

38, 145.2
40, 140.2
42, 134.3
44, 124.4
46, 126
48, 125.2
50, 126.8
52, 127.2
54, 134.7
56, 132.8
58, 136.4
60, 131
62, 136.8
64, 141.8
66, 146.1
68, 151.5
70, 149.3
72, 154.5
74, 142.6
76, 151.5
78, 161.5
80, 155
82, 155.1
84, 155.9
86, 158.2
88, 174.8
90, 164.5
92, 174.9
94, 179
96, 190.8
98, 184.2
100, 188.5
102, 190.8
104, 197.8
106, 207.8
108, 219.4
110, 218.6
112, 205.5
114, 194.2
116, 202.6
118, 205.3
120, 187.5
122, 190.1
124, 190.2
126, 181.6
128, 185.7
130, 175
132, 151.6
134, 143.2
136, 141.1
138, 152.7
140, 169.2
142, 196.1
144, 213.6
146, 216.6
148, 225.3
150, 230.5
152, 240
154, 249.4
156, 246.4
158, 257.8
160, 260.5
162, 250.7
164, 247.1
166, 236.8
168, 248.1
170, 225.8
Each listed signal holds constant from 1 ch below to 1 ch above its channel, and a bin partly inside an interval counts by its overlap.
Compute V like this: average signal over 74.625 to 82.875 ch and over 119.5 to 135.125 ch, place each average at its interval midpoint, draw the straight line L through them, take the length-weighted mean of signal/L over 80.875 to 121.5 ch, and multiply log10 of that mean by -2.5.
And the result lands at -0.14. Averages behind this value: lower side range 155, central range 188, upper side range 175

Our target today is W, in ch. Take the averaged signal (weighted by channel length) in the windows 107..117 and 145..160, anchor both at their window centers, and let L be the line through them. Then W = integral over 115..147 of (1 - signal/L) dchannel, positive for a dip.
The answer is 5.9 ch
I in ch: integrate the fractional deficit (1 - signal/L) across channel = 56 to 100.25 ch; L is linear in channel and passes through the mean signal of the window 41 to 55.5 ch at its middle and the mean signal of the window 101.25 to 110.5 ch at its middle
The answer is 3.1 ch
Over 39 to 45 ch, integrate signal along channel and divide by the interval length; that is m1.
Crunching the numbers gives 133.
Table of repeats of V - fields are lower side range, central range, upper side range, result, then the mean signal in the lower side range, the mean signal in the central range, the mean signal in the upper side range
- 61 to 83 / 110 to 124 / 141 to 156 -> -0.02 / 150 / 199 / 226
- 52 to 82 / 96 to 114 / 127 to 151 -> -0.21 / 144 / 201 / 183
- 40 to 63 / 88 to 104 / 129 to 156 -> -0.13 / 131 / 182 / 195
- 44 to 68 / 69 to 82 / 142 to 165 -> 0.01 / 134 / 153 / 238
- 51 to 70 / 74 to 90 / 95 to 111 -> 0.07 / 138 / 158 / 200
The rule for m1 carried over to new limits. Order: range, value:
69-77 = 149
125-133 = 173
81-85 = 156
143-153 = 225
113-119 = 201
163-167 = 242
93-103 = 187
